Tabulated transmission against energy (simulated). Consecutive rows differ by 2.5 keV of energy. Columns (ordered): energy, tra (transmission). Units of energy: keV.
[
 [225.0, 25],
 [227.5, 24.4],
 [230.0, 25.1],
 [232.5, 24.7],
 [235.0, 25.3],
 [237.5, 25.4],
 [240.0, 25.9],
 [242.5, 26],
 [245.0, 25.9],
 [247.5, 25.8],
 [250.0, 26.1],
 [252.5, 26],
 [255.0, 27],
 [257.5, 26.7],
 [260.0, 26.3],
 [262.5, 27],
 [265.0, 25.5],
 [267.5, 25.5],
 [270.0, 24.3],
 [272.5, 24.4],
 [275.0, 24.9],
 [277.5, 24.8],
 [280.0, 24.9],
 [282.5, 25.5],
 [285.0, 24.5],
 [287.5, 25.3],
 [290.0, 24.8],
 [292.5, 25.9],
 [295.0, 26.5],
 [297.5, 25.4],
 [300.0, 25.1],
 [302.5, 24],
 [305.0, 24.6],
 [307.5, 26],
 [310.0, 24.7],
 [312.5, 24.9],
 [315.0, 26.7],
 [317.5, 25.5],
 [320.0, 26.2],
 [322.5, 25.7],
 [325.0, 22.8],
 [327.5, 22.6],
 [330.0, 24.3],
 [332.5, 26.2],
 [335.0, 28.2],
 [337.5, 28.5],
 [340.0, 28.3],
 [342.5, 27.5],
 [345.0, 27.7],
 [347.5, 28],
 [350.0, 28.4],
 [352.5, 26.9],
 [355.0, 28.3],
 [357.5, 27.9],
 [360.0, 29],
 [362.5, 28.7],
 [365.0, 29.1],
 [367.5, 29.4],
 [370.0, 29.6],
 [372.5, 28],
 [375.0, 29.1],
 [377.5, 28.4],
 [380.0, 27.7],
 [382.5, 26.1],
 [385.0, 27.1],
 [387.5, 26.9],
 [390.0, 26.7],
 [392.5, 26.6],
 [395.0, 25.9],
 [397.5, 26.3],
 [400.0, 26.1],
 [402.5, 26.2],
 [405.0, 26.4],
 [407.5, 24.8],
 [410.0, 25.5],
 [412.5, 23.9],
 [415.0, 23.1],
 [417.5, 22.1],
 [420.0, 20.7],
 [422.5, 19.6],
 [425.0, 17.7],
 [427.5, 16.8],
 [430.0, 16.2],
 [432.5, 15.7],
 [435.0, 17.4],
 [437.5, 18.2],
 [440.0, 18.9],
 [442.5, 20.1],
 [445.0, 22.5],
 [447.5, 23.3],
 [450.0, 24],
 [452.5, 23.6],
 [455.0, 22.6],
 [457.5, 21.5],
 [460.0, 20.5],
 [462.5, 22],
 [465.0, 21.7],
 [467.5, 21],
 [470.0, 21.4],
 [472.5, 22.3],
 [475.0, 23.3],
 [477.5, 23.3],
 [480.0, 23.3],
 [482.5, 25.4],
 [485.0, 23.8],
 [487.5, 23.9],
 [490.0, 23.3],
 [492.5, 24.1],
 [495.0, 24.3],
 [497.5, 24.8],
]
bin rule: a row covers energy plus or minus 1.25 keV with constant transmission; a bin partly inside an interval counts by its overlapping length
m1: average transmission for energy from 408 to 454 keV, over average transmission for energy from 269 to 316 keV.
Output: 0.82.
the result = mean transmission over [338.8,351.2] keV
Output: 28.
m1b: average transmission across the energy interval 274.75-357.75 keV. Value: 25.9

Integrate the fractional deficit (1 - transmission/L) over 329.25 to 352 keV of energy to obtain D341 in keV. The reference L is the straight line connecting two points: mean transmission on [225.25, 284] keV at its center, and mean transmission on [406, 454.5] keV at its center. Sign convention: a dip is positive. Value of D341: -4.2 keV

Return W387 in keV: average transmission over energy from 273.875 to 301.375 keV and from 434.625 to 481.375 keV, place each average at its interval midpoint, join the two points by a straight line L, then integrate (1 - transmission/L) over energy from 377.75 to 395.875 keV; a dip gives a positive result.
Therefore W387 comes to -2.8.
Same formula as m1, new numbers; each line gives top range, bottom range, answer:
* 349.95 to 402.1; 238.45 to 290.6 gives 1.08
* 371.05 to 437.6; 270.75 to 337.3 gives 0.94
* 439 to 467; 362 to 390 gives 0.78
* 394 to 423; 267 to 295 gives 0.97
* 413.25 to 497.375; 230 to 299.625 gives 0.84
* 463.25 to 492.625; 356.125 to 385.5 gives 0.81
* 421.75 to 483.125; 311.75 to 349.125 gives 0.79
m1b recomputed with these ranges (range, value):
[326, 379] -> 27.8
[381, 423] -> 25.1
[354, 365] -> 28.6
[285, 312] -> 25.2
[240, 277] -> 25.8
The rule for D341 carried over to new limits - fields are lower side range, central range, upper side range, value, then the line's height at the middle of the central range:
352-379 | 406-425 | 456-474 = 1.94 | 25.1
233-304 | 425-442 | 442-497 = 4.34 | 23.3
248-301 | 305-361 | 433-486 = -4.96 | 24.4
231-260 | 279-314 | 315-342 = 1.01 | 25.9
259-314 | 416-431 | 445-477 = 2.60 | 22.9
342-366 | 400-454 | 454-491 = 7.37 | 24.7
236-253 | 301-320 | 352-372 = 1.50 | 27.4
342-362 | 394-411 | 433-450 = -1.67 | 23.6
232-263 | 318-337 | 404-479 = -0.96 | 24.1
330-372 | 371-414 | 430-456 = -3.38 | 24.6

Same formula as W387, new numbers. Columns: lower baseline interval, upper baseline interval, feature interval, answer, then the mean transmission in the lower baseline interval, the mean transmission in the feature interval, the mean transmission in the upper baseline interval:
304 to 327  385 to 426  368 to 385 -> -2.4 keV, 25.2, 28.1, 24.4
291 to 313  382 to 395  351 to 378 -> -2.4 keV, 25.2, 28.6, 26.6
